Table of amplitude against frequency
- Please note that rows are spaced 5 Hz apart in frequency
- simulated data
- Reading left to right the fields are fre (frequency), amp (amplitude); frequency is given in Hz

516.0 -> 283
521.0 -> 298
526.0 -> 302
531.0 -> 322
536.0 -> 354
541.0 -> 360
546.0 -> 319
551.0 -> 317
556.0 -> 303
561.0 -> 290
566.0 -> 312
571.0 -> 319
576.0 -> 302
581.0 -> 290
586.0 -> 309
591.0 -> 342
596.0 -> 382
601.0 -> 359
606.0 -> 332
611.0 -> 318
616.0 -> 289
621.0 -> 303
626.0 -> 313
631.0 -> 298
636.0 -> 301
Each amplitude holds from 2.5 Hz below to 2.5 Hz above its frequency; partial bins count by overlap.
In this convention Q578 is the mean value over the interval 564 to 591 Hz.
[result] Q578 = 310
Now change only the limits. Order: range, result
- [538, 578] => 316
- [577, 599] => 329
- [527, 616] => 324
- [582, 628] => 326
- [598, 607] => 350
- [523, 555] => 327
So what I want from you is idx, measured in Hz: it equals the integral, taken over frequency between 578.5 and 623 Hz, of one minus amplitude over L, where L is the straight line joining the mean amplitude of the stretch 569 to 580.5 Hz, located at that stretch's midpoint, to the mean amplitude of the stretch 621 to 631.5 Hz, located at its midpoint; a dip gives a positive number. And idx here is -2.71 Hz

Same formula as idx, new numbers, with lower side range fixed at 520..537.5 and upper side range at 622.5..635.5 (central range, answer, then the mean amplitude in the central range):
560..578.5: 0.4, 307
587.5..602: -2.3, 358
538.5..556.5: -0.6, 327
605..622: -0.1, 309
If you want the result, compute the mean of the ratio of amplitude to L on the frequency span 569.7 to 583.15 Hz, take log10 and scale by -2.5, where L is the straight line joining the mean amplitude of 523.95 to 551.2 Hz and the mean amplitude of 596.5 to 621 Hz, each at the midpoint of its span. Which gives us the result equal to 0.09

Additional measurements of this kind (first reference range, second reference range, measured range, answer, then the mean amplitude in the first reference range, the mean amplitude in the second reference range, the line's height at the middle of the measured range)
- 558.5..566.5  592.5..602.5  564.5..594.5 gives 0.06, 298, 369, 333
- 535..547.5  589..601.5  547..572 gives 0.14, 345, 362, 351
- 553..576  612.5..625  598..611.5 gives -0.13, 306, 300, 301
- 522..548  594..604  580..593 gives 0.15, 330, 368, 361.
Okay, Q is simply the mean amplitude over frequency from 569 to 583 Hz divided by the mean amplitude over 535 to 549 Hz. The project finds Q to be 0.9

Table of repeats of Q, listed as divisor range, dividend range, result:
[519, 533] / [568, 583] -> 0.99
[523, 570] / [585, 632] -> 1.02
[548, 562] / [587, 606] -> 1.16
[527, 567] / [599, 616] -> 1.02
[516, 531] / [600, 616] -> 1.09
